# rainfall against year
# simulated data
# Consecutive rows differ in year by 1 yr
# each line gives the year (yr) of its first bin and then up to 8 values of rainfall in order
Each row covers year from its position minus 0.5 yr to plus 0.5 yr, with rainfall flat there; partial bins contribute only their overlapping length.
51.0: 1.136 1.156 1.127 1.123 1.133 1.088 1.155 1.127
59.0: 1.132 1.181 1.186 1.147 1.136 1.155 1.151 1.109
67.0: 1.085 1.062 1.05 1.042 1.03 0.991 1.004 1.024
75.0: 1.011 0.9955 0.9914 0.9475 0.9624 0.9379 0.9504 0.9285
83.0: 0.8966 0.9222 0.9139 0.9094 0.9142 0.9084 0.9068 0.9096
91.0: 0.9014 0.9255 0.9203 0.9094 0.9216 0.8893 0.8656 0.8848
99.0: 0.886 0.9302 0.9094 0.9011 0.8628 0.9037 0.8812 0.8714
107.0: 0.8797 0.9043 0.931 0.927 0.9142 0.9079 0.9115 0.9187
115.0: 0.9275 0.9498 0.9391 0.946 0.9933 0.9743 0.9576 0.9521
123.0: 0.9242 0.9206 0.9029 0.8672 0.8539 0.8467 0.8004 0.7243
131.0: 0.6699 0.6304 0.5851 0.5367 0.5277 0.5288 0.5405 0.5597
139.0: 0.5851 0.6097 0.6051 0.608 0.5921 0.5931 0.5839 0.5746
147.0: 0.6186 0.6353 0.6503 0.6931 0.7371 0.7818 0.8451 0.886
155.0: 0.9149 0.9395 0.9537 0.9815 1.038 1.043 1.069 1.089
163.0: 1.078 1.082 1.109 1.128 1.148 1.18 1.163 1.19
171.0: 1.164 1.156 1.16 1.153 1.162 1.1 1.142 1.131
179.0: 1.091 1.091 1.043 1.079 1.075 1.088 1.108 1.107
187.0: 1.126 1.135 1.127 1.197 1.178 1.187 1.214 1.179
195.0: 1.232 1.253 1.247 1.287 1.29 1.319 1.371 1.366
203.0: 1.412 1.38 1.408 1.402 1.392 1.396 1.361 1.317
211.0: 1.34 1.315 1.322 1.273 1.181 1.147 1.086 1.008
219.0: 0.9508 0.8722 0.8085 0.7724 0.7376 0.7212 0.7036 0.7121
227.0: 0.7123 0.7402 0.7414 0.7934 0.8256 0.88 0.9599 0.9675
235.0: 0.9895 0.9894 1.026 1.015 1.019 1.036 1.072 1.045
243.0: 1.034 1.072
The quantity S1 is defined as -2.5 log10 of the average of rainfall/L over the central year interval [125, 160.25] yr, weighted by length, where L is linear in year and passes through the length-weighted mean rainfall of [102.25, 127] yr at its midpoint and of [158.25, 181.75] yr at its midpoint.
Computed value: 0.38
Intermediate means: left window 0.918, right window 1.12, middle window 0.719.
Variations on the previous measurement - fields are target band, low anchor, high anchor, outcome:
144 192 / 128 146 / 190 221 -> -0.13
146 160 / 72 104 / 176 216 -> 0.33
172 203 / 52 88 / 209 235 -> -0.20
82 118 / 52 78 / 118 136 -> 0.02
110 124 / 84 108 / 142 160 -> -0.11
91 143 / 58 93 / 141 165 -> 0.11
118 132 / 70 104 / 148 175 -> 0.12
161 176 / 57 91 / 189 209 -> 0.09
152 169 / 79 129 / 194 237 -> -0.02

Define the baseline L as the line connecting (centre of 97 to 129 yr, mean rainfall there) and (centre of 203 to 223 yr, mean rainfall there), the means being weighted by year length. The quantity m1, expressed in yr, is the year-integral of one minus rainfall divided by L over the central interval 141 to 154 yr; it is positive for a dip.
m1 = 4.4 yr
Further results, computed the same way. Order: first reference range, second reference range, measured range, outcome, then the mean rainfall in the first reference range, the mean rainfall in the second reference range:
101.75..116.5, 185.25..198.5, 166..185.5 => 0.1 yr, 0.906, 1.19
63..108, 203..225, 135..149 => 6.1 yr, 0.955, 1.15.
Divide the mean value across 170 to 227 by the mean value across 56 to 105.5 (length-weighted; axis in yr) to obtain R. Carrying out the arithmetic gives 1.17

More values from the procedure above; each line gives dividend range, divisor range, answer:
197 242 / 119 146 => 1.51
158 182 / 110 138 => 1.36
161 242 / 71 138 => 1.26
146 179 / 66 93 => 1.03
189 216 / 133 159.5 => 1.86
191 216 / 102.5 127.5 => 1.42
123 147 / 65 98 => 0.69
